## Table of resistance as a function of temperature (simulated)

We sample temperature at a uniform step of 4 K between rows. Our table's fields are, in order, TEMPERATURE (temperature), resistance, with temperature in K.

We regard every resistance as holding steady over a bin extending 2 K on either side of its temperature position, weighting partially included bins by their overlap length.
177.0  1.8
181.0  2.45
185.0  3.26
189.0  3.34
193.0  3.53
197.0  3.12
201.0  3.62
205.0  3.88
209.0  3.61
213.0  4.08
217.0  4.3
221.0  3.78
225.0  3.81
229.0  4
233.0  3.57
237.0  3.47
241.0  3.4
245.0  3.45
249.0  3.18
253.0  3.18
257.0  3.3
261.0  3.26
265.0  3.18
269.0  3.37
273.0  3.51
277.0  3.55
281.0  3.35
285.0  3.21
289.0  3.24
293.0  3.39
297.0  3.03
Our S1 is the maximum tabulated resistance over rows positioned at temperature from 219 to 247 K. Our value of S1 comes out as 4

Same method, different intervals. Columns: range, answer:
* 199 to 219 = 4.3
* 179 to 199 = 3.53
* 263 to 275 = 3.51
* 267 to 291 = 3.55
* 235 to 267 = 3.47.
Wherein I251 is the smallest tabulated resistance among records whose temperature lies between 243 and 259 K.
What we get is 3.18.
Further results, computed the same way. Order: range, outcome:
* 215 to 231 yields 3.78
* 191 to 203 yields 3.12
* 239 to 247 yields 3.4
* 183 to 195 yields 3.26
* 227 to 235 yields 3.57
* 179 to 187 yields 2.45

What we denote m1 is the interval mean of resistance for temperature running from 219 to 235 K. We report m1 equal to 3.79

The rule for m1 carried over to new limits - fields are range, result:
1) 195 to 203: 3.37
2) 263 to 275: 3.35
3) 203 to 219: 3.97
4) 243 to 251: 3.32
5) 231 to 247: 3.47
